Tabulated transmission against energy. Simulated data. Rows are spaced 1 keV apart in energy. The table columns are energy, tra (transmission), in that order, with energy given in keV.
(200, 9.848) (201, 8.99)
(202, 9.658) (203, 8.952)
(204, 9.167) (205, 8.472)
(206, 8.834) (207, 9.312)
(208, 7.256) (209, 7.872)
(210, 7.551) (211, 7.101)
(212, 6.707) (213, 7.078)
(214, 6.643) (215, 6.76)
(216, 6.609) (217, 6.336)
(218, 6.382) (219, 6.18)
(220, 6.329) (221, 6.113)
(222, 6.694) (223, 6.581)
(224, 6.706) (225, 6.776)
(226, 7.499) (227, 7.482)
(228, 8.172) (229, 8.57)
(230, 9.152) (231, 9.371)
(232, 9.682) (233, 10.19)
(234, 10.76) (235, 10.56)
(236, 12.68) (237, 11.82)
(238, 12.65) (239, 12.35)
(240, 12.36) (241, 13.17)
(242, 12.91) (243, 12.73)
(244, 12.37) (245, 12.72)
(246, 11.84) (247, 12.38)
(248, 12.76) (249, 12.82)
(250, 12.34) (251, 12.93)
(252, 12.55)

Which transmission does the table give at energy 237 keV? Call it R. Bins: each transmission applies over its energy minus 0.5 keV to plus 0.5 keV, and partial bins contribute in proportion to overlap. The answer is 11.82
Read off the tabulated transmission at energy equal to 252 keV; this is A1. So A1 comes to 12.55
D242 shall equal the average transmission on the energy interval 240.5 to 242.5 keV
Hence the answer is 13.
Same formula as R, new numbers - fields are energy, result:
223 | 6.581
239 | 12.35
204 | 9.167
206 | 8.834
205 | 8.472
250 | 12.34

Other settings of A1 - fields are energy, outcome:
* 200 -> 9.848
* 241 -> 13.17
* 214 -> 6.643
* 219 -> 6.18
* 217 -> 6.336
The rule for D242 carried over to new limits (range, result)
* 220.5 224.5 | 6.52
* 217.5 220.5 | 6.3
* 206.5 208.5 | 8.28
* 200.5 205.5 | 9.05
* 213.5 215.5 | 6.7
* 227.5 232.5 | 8.99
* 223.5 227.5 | 7.12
